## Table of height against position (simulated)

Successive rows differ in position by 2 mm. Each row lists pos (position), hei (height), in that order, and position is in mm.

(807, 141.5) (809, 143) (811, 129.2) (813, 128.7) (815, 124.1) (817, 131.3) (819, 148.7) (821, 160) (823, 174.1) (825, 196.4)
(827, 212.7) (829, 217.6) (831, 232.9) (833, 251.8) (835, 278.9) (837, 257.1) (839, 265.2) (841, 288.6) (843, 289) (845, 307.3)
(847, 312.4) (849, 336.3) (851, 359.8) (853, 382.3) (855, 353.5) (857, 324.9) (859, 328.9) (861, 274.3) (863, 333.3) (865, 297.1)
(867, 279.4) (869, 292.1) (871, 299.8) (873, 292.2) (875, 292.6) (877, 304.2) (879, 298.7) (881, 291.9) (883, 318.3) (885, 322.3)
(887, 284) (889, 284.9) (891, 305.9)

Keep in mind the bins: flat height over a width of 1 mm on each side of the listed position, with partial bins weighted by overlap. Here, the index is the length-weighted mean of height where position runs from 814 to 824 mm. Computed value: 148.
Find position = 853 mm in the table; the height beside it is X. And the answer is 382.3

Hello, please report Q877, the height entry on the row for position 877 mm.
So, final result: 304.2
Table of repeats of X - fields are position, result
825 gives 196.4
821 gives 160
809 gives 143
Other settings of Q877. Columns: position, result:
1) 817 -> 131.3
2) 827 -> 212.7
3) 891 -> 305.9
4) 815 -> 124.1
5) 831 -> 232.9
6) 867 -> 279.4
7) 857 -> 324.9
